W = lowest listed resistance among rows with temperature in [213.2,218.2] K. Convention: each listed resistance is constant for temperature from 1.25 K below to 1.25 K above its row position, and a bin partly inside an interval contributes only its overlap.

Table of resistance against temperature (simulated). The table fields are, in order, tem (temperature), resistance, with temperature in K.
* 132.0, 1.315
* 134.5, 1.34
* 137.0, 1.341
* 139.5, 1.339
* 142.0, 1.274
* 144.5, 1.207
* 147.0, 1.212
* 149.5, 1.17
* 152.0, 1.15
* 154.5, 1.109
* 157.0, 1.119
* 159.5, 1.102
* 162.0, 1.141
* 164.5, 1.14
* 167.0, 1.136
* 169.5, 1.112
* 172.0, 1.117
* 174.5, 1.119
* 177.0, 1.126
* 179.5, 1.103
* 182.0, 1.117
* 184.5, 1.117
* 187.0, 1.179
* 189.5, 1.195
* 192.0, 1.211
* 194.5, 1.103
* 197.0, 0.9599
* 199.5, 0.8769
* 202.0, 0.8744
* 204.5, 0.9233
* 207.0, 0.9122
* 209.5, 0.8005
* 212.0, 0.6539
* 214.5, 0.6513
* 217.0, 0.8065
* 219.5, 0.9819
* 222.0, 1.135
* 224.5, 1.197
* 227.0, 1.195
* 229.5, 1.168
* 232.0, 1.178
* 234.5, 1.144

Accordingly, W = 0.6513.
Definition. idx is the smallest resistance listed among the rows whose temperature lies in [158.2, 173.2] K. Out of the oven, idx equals 1.102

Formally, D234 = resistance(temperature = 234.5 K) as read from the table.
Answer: 1.144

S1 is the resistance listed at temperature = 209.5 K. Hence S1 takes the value 0.8005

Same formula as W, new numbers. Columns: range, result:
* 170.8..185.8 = 1.103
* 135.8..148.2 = 1.207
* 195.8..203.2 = 0.8744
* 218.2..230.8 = 0.9819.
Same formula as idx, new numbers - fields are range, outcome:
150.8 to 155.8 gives 1.109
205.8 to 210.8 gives 0.8005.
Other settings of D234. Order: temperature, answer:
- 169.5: 1.112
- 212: 0.6539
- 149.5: 1.17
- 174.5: 1.119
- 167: 1.136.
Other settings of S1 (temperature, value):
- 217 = 0.8065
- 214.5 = 0.6513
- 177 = 1.126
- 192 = 1.211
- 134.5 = 1.34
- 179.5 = 1.103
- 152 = 1.15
